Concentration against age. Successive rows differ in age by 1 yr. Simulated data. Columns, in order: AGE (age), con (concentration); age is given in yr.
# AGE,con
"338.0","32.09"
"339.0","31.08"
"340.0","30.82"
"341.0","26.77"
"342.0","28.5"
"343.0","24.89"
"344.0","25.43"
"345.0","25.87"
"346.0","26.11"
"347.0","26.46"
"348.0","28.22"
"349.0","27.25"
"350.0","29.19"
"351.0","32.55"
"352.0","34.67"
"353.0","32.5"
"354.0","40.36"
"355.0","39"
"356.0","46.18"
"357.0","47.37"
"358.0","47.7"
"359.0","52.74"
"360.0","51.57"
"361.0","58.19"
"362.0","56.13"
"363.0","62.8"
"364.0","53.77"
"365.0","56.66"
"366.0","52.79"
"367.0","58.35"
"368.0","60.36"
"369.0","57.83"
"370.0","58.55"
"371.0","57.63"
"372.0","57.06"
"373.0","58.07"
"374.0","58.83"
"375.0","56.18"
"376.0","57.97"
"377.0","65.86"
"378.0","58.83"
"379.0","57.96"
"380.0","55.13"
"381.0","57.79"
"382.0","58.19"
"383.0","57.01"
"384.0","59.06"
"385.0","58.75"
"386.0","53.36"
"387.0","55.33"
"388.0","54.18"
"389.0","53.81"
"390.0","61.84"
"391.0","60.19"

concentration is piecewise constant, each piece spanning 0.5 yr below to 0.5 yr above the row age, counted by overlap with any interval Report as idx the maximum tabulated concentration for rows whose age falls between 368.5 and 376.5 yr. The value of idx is 58.83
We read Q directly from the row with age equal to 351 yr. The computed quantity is 32.55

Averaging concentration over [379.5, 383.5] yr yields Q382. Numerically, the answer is 57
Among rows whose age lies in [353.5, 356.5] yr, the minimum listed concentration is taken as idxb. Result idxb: 39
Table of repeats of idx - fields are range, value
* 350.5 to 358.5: 47.7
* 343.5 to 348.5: 28.22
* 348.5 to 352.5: 34.67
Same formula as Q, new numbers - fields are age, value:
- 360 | 51.57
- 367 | 58.35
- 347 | 26.46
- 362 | 56.13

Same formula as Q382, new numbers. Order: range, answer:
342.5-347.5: 25.8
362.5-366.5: 56.5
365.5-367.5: 55.6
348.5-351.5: 29.7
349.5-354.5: 33.9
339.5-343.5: 27.7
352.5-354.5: 36.4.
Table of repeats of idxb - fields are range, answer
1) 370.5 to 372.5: 57.06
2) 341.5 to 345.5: 24.89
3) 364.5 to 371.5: 52.79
